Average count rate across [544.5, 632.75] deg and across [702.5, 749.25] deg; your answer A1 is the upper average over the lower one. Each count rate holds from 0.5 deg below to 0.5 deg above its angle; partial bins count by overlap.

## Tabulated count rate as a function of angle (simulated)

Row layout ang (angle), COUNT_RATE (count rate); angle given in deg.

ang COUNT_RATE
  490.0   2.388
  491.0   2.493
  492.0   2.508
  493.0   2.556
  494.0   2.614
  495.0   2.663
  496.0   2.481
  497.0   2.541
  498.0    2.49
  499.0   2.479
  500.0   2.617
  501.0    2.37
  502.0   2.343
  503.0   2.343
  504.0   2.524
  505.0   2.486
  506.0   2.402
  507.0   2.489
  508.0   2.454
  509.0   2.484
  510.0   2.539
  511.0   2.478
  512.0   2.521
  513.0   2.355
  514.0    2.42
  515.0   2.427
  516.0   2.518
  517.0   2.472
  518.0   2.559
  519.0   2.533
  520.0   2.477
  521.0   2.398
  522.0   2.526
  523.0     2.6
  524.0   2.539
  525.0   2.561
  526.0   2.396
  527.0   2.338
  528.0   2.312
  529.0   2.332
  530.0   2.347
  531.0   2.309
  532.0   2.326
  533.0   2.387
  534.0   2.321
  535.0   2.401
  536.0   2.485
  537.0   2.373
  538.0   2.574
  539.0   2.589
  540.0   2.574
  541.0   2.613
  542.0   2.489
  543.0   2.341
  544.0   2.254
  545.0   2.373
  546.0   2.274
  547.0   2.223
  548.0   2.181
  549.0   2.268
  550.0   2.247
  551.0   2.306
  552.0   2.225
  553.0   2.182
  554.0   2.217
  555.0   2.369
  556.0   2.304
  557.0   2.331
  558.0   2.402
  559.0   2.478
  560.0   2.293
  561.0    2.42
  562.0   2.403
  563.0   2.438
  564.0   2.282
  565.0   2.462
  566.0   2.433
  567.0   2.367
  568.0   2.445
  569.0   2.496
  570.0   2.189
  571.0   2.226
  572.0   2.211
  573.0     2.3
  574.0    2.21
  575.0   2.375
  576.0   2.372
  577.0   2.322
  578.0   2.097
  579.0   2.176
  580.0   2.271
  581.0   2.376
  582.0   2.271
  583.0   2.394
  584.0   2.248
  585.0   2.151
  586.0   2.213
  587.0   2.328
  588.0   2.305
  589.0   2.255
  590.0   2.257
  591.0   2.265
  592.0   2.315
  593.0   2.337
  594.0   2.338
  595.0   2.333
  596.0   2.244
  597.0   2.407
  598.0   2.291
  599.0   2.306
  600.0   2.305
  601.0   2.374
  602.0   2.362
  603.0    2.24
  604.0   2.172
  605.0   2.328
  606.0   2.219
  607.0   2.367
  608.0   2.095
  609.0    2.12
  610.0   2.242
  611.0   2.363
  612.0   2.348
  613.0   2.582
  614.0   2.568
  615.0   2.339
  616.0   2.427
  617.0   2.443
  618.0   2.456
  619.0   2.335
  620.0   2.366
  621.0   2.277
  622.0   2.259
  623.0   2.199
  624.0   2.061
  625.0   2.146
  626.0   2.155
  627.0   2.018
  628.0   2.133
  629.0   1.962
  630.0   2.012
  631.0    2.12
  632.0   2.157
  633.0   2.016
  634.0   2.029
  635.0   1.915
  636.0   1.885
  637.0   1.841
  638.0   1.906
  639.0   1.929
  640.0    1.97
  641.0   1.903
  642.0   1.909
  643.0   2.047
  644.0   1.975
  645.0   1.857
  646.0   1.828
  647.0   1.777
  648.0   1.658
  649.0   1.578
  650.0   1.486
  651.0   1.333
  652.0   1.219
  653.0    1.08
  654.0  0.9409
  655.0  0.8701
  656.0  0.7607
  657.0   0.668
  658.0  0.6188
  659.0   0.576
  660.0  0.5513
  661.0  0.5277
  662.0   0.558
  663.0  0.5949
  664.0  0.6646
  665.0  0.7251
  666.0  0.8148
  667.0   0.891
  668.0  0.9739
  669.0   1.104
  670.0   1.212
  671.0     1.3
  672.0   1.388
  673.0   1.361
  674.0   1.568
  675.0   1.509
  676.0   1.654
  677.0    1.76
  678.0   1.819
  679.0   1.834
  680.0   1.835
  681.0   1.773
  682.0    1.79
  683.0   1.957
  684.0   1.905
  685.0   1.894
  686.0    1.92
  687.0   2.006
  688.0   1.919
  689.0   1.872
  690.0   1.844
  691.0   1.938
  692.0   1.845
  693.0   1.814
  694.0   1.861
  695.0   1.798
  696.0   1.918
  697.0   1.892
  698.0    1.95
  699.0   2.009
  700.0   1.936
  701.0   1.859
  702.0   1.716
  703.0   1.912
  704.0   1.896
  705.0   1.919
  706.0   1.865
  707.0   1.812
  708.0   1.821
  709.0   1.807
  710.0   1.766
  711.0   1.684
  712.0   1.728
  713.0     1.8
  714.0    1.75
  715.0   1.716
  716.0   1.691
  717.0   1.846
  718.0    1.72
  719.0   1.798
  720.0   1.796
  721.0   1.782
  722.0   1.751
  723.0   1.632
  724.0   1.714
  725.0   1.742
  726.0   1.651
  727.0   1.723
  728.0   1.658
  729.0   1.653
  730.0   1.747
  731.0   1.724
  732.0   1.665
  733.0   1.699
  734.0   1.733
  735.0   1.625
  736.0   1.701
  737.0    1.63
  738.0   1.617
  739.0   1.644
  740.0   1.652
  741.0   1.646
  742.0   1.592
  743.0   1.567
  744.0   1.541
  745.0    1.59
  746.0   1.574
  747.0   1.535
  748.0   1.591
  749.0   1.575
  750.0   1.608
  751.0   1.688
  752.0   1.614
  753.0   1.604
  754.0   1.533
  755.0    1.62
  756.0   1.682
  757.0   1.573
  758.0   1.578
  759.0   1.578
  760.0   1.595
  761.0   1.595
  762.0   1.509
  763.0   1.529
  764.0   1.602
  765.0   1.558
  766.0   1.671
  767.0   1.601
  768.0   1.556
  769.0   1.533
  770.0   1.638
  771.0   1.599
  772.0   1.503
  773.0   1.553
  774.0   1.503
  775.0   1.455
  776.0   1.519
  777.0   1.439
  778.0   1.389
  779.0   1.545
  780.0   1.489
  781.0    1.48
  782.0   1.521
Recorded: 0.75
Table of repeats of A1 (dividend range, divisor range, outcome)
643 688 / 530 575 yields 0.57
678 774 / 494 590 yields 0.72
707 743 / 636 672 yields 1.36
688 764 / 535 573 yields 0.73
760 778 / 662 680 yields 1.25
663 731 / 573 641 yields 0.75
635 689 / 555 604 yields 0.62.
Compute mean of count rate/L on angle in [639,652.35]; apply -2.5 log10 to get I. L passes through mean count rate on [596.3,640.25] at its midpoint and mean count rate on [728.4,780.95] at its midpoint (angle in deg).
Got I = 0.19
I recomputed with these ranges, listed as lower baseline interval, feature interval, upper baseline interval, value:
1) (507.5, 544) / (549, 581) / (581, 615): 0.02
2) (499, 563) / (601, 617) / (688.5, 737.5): -0.09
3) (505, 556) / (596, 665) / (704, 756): 0.12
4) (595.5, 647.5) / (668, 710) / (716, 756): 0.06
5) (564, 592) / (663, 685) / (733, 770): 0.32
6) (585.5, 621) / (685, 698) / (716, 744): 0.00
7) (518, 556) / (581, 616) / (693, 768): -0.07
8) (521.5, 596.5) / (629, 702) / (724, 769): 0.23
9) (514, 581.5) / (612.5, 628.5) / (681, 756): -0.09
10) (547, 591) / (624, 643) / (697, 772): 0.03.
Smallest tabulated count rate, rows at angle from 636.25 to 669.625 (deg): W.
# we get 0.5277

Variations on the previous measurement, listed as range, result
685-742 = 1.592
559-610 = 2.095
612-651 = 1.333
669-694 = 1.104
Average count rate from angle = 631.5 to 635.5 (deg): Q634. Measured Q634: 2.03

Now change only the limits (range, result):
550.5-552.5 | 2.27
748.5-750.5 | 1.59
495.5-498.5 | 2.5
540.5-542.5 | 2.55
